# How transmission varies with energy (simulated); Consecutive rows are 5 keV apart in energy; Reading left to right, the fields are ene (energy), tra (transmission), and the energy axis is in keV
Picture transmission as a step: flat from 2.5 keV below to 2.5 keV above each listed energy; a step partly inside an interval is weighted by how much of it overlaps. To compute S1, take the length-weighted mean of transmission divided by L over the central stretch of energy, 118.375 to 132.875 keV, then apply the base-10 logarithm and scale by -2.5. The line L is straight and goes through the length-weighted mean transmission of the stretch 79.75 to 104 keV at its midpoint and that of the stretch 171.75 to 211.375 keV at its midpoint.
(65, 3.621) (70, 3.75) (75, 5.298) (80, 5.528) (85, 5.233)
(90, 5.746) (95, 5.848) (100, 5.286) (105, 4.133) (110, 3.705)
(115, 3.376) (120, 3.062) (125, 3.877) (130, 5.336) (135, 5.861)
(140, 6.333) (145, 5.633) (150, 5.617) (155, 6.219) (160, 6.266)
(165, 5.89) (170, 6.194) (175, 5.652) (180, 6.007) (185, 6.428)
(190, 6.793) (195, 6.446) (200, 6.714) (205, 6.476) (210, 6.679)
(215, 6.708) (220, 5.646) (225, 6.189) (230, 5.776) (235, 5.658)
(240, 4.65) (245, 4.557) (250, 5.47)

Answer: 0.34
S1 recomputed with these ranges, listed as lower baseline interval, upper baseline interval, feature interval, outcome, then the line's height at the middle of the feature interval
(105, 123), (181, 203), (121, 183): -0.150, 4.99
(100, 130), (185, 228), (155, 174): -0.157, 5.28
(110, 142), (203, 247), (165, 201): -0.187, 5.28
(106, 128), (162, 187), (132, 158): -0.238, 4.78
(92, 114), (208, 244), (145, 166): -0.155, 5.17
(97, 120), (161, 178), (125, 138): -0.113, 4.76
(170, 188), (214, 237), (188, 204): -0.103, 6.03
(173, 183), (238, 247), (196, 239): -0.209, 5.09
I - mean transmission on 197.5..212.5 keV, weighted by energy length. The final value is 6.62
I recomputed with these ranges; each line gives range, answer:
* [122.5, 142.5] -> 5.35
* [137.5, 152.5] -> 5.86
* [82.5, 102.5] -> 5.53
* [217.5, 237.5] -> 5.82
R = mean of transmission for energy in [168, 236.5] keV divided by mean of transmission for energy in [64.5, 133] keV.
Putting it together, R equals 1.4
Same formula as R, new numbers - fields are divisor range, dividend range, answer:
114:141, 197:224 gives 1.39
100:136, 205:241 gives 1.43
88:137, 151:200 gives 1.35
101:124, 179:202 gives 1.76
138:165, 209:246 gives 0.96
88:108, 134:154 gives 1.13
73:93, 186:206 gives 1.21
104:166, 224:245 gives 1.08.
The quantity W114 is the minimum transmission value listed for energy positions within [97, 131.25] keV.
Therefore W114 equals 3.062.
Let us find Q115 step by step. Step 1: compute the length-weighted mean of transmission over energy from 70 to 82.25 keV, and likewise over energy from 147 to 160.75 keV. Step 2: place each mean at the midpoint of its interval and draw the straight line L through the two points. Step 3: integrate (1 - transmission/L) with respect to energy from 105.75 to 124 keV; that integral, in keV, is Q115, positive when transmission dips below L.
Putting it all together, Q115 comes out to 6.7 keV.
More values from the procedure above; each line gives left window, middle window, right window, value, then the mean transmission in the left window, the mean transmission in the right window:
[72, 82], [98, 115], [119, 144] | 3.21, 5.32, 5.05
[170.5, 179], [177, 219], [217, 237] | -4.65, 5.84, 5.84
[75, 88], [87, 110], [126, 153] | 1.57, 5.38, 5.66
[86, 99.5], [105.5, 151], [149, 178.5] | 8.87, 5.66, 5.99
